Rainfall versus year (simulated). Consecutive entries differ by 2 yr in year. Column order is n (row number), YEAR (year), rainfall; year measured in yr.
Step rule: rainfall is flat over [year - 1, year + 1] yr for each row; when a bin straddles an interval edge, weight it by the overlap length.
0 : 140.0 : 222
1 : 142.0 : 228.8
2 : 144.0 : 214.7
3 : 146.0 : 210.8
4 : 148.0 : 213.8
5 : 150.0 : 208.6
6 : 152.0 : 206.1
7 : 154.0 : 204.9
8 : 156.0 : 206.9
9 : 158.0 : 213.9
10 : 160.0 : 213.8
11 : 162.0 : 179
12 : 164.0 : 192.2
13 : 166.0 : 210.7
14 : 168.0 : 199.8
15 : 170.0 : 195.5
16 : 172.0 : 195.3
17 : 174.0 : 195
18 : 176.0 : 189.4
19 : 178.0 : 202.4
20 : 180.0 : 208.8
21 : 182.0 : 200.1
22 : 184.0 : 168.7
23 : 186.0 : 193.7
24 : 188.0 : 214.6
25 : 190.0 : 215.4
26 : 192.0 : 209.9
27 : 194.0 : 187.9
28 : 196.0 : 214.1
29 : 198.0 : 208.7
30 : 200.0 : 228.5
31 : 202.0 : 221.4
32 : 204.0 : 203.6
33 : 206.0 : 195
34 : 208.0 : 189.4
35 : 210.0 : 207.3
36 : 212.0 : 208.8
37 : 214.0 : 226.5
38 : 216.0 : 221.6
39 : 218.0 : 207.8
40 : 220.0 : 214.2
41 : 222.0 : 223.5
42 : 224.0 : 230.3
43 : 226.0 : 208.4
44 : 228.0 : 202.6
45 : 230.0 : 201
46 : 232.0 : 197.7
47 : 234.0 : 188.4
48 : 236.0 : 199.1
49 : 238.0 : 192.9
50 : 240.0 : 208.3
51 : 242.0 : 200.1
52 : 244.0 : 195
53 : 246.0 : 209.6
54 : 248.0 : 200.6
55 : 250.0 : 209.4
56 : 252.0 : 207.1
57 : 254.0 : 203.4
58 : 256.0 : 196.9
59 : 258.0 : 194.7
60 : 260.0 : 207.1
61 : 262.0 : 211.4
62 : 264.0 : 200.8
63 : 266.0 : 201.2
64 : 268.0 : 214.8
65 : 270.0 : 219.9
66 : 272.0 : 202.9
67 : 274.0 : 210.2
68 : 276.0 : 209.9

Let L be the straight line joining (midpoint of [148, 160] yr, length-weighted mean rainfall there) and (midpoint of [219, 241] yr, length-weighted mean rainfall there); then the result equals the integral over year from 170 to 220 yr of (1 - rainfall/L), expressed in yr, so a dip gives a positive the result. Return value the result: 0.6 yr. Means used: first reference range 209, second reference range 206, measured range 205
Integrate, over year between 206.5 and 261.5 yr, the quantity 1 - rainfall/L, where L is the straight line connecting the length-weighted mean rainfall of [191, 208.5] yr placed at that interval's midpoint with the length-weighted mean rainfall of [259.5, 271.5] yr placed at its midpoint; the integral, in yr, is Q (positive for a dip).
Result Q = 0.7 yr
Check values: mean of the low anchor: 207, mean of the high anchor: 209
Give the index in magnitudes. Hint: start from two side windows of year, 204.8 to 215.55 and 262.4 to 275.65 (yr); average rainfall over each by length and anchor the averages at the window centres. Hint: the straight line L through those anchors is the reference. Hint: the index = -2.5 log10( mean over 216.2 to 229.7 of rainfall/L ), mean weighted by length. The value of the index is -0.04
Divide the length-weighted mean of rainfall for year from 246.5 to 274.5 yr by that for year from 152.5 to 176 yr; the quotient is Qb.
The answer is 1.03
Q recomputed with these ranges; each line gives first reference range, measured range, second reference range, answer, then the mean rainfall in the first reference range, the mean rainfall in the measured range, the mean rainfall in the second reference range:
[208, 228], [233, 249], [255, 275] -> 0.8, 214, 199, 206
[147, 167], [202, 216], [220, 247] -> -0.2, 205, 207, 205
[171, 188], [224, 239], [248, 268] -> 0.0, 195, 201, 204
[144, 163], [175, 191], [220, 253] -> 0.5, 207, 199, 205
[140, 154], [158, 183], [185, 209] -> 1.4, 214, 199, 207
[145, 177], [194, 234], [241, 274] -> -1.2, 202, 210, 205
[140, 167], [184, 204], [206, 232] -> 0.2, 209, 208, 211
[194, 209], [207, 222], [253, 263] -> -0.4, 207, 212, 203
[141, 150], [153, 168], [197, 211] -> 0.8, 216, 203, 208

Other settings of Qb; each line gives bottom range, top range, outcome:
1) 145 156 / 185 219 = 1.00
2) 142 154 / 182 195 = 0.94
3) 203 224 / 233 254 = 0.95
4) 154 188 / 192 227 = 1.07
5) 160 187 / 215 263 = 1.05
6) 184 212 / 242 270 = 0.99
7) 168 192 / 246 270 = 1.03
